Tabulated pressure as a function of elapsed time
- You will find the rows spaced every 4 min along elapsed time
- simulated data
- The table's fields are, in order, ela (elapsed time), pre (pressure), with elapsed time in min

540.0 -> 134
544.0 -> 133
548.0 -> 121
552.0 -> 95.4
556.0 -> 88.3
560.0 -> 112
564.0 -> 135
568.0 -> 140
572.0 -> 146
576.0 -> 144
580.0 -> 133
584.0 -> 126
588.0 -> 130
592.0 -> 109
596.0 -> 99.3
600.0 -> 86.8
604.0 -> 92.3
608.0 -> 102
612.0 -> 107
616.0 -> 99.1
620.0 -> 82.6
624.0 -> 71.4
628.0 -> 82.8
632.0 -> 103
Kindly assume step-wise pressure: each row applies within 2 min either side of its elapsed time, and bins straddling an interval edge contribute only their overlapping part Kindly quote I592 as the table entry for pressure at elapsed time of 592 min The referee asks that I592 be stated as 109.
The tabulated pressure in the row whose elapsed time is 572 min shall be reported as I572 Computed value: 146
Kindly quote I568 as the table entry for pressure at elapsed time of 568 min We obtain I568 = 140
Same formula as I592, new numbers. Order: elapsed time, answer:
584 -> 126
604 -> 92.3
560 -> 112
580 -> 133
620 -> 82.6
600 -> 86.8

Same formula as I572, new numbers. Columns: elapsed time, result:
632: 103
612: 107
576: 144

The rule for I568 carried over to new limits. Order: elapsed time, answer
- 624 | 71.4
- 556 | 88.3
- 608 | 102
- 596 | 99.3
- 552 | 95.4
